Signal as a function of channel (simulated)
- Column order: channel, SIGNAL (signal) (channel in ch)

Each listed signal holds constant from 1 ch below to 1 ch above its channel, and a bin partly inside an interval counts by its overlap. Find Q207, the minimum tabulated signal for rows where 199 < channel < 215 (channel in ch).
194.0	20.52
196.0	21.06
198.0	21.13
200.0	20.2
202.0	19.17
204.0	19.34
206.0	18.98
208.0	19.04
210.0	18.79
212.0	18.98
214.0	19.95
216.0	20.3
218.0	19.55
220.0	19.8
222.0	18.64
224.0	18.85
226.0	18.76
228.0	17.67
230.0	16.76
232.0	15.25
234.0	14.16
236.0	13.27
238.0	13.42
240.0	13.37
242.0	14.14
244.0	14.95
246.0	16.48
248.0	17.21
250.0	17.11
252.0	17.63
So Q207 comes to 18.79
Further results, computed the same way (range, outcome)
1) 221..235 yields 14.16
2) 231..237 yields 13.27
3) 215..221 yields 19.55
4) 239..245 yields 13.37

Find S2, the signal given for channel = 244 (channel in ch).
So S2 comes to 14.95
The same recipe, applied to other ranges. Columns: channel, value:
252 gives 17.63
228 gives 17.67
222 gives 18.64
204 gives 19.34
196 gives 21.06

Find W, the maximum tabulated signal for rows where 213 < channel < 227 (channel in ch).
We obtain 20.3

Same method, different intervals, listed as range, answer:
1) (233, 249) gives 17.21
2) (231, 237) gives 15.25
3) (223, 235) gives 18.85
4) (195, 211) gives 21.13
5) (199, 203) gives 20.2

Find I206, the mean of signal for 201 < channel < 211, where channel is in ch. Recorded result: 19.1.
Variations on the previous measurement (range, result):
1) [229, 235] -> 15.4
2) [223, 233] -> 17.5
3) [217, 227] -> 19.1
